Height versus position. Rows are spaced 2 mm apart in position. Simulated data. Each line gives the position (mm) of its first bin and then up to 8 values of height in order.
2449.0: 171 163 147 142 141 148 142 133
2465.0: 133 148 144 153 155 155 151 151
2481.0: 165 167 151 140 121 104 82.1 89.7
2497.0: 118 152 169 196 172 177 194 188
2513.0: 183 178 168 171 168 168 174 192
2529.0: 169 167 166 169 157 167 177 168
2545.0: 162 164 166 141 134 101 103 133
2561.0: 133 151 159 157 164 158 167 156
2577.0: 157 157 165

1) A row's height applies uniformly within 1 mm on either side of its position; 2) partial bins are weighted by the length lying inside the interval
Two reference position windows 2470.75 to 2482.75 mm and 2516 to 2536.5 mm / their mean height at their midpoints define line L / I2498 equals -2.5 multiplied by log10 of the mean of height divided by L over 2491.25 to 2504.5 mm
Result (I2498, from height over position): 0.209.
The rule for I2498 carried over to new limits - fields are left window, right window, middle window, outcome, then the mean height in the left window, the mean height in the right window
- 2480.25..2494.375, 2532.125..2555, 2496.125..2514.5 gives -0.23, 131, 158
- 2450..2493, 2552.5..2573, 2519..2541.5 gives -0.20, 144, 141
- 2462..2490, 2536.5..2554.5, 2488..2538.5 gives -0.04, 148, 158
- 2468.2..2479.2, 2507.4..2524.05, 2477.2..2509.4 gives 0.12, 152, 177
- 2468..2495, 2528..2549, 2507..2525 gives -0.14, 140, 167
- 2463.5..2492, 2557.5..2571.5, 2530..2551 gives -0.12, 145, 149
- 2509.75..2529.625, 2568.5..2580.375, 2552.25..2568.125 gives 0.22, 176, 160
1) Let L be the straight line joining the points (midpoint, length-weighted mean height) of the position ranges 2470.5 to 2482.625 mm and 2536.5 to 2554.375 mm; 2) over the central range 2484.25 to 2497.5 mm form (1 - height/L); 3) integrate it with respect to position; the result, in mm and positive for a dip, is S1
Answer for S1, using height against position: 3.55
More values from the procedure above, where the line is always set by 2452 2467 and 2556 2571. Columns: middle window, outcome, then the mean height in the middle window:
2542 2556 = -0.4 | 148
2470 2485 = -1.5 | 156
